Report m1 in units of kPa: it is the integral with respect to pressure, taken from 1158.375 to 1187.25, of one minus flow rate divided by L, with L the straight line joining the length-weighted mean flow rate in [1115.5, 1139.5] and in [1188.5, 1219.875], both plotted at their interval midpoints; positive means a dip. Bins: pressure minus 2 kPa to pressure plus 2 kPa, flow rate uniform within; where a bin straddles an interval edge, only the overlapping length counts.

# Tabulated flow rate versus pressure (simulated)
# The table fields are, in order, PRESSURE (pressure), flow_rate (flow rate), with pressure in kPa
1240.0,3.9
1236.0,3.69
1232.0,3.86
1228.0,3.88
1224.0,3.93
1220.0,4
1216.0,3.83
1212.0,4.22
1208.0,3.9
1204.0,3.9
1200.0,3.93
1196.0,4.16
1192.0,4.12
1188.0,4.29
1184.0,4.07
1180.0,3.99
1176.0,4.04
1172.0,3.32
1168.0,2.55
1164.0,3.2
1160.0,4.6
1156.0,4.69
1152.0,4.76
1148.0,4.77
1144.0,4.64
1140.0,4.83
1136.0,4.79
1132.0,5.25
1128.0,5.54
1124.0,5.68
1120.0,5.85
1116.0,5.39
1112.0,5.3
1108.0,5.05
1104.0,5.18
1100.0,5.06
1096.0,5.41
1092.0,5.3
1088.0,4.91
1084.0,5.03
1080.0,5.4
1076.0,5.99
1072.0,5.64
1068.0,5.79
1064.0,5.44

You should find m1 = 5.5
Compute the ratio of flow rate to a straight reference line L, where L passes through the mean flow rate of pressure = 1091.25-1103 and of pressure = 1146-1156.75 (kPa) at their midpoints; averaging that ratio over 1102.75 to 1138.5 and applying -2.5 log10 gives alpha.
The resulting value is -0.06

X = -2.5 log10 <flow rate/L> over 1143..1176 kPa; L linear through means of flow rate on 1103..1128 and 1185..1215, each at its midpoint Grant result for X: 0.17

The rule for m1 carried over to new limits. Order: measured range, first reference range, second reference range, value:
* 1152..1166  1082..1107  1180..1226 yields 0.7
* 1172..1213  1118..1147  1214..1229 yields 2.9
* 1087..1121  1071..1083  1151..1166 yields -0.6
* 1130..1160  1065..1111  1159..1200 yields -2.8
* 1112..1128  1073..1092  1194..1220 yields -2.1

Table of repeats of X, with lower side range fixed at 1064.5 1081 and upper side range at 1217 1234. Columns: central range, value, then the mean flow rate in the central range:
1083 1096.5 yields 0.072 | 5.14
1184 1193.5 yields 0.041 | 4.18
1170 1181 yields 0.192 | 3.76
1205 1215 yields 0.019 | 4.02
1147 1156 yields 0.007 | 4.75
